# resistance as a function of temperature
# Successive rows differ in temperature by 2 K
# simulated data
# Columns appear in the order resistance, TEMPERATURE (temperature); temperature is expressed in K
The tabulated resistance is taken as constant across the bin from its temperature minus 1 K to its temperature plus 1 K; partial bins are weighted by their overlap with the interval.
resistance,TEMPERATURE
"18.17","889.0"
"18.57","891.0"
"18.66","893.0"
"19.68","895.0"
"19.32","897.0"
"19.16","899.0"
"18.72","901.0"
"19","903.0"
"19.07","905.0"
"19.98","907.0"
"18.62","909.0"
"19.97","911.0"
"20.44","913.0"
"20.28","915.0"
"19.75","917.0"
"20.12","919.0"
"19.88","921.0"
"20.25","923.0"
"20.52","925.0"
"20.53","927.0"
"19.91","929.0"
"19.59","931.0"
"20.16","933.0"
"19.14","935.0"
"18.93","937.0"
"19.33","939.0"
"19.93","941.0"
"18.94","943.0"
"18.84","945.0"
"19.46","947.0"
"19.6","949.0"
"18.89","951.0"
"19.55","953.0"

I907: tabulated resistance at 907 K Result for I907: 19.98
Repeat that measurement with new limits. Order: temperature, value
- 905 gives 19.07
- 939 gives 19.33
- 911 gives 19.97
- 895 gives 19.68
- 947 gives 19.46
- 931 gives 19.59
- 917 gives 19.75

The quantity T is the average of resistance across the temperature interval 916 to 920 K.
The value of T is 19.9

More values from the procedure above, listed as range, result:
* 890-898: 19.1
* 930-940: 19.4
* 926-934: 20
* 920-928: 20.3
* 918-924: 20.1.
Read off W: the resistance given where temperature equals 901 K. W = 18.72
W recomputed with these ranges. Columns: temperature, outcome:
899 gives 19.16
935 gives 19.14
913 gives 20.44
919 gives 20.12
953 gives 19.55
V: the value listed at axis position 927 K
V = 20.53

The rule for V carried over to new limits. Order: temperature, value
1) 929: 19.91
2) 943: 18.94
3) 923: 20.25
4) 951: 18.89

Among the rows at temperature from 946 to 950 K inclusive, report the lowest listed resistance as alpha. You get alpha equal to 19.46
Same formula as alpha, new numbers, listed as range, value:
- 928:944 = 18.93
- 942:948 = 18.84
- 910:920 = 19.75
